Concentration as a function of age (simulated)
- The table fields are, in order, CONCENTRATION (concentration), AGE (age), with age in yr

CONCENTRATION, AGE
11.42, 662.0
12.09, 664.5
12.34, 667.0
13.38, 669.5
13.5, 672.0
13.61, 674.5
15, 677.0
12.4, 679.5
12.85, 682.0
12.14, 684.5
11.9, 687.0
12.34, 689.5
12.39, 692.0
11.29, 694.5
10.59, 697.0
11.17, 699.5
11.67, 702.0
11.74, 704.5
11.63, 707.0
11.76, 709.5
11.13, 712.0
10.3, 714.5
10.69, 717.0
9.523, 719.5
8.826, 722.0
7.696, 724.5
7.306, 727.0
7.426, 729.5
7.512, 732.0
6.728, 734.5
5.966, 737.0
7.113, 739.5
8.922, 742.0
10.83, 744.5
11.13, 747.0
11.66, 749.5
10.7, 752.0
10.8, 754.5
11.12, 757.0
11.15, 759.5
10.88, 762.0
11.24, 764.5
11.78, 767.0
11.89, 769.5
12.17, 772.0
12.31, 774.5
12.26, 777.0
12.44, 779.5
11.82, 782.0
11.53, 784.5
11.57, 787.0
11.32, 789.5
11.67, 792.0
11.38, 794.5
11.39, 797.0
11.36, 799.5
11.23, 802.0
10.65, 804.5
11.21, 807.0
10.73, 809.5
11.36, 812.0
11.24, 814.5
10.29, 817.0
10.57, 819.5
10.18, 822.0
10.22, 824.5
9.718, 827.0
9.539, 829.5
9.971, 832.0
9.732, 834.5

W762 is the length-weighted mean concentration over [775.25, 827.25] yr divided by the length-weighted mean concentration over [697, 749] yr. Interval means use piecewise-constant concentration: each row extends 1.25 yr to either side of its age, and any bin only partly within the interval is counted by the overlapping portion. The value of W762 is 1.18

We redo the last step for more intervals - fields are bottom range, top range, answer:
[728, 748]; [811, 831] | 1.27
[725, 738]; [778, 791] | 1.67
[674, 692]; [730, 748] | 0.64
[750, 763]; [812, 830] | 0.94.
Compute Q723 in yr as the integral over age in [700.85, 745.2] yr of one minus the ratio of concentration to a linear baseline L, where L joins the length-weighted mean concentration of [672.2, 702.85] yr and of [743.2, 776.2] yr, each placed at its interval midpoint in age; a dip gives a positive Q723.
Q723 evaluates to 9.9 yr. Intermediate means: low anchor 12.3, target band 9.24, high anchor 11.4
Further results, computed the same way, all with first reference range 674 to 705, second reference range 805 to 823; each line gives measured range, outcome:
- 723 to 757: 8.13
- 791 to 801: -0.39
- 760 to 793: -1.53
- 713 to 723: 1.68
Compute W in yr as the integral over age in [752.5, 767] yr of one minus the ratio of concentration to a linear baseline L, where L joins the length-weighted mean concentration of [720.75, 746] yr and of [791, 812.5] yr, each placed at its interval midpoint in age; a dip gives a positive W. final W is -3.1 yr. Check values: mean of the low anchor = 7.87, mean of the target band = 11.1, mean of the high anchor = 11.2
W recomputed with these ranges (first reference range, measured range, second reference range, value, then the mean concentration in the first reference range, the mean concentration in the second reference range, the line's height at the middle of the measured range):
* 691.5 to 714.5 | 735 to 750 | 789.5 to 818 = 3.02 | 11.4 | 11.2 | 11.3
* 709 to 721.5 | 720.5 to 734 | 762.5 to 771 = 3.79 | 10.5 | 11.6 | 10.8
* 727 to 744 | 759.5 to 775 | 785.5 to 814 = -3.83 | 7.44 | 11.3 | 9.33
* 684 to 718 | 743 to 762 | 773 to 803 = 0.97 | 11.5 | 11.7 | 11.6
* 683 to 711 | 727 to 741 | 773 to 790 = 5.67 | 11.7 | 11.9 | 11.8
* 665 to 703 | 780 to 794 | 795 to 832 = -0.73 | 12.4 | 10.7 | 11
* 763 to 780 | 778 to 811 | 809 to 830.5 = -0.51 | 12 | 10.4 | 11.2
